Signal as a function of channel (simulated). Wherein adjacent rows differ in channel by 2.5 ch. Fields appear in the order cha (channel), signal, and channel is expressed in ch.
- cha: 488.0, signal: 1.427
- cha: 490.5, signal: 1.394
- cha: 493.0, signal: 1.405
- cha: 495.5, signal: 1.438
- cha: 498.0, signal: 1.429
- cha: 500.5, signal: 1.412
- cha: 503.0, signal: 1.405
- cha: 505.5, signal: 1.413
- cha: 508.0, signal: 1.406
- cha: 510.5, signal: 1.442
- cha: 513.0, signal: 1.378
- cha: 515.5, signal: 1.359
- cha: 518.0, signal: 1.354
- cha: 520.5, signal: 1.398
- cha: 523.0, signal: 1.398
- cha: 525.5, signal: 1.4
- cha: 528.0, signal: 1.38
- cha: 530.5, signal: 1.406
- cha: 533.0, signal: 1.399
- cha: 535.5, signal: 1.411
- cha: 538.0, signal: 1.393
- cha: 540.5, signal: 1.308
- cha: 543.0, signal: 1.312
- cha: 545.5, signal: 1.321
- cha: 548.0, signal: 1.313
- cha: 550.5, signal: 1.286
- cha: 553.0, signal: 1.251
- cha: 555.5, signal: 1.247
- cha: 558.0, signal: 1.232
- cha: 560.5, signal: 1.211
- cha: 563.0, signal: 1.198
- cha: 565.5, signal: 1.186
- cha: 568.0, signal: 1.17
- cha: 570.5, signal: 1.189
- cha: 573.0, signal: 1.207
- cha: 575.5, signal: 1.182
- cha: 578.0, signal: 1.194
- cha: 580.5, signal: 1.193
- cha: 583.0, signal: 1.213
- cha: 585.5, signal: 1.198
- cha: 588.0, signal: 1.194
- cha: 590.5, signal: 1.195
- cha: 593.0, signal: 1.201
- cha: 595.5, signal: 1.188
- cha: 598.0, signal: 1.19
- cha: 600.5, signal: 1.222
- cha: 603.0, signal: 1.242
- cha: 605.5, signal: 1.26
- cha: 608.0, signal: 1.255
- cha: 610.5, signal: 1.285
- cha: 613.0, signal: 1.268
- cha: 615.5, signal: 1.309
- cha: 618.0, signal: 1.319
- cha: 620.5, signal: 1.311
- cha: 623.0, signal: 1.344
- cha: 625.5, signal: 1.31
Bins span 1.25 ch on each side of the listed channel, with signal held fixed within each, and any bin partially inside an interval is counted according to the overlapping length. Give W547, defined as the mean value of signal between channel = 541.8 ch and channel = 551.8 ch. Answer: 1.31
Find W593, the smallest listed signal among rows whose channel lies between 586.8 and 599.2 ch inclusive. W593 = 1.188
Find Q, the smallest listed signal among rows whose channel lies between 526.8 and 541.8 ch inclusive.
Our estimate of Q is 1.308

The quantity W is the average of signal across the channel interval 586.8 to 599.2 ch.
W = 1.19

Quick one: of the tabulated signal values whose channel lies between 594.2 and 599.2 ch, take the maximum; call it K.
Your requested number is 1.19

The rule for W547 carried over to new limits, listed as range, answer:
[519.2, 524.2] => 1.4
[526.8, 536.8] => 1.4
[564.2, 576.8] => 1.19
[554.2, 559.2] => 1.24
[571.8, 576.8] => 1.19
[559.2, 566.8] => 1.2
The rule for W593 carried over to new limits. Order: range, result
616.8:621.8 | 1.311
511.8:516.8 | 1.359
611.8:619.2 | 1.268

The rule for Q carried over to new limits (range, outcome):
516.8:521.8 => 1.354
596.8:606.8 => 1.19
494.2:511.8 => 1.405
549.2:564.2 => 1.198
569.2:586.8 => 1.182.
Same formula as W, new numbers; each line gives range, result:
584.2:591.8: 1.2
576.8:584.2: 1.2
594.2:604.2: 1.21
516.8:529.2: 1.39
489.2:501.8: 1.42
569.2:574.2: 1.2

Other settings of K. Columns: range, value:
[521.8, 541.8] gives 1.411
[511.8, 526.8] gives 1.4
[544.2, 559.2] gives 1.321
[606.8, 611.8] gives 1.285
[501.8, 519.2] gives 1.442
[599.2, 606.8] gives 1.26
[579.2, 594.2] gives 1.213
